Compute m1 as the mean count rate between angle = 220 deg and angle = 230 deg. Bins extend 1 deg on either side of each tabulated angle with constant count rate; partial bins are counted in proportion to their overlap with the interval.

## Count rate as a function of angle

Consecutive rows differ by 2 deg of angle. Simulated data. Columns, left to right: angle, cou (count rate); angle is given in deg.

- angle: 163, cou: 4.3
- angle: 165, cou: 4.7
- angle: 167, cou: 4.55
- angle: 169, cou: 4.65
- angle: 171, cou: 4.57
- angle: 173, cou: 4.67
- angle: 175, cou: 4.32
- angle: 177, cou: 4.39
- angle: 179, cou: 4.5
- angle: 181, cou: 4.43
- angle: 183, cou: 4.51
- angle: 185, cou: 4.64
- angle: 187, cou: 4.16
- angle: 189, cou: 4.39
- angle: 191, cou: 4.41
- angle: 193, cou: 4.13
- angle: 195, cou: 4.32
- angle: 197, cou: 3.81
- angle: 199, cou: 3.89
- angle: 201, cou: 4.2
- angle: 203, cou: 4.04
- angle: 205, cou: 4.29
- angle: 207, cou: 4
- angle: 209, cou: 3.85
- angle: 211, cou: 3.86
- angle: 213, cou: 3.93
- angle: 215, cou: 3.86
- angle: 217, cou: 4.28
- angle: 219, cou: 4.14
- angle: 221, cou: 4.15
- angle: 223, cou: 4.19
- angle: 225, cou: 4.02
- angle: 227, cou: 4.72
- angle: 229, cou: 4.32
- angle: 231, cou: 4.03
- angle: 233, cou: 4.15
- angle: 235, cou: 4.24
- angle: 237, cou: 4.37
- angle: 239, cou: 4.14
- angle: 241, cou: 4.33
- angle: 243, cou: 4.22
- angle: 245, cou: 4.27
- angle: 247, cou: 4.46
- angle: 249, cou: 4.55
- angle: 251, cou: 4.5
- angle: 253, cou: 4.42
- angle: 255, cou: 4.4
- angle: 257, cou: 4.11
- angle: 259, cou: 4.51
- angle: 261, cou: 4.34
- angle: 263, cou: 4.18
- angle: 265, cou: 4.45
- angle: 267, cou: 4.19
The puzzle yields 4.28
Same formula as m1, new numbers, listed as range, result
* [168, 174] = 4.63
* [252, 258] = 4.31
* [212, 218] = 4.02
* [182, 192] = 4.42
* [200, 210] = 4.08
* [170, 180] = 4.49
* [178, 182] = 4.46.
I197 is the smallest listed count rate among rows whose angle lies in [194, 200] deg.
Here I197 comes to 3.81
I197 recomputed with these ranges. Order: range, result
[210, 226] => 3.86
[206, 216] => 3.85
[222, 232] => 4.02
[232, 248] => 4.14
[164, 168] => 4.55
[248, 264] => 4.11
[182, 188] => 4.16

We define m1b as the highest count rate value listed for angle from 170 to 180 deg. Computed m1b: 4.67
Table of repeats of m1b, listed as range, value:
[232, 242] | 4.37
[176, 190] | 4.64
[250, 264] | 4.51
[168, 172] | 4.65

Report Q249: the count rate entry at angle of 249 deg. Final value 4.55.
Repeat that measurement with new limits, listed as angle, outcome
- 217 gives 4.28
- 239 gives 4.14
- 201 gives 4.2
